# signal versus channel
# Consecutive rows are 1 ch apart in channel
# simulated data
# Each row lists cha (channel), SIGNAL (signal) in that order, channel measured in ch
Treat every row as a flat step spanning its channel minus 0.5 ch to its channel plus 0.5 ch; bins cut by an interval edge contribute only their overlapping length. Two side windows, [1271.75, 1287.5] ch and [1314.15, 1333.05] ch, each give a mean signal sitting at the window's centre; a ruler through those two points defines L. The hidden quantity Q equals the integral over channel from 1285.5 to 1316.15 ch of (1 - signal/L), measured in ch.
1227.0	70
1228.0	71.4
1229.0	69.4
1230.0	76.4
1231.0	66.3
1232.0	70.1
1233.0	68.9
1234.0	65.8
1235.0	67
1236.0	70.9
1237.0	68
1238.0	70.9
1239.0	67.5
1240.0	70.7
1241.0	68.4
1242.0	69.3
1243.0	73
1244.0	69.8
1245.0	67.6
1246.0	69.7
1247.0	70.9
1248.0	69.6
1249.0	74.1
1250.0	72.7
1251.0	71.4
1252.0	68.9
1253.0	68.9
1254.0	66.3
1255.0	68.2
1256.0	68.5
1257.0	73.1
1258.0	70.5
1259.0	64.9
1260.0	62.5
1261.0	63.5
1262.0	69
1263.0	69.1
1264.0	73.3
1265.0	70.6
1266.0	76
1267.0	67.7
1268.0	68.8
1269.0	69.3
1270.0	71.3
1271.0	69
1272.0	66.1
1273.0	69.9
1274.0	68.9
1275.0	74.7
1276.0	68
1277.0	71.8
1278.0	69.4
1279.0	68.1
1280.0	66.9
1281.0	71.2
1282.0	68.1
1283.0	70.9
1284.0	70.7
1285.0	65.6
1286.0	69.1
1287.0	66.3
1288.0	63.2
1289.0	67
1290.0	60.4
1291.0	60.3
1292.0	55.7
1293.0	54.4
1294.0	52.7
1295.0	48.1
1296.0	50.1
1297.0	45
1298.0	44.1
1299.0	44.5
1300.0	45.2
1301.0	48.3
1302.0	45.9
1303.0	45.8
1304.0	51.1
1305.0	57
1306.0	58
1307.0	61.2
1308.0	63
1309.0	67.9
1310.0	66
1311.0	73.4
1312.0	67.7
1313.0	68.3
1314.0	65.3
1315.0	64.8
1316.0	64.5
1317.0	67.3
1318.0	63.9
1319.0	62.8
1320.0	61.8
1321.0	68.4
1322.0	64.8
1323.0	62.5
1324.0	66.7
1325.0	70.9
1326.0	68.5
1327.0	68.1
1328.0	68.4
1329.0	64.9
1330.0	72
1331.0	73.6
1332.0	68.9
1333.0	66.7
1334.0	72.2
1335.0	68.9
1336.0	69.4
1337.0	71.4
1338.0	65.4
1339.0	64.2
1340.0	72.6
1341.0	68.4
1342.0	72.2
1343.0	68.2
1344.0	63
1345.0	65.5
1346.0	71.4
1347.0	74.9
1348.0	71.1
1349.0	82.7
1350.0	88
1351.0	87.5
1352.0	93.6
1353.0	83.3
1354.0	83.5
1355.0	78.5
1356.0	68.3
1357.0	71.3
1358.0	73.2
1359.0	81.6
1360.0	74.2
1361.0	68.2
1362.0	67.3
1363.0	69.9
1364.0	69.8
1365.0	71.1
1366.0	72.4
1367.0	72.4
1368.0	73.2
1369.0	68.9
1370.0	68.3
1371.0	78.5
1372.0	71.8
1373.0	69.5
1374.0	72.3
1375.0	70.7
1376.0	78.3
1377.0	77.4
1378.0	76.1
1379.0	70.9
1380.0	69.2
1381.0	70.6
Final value 4.59 ch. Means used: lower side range 69.2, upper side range 66.8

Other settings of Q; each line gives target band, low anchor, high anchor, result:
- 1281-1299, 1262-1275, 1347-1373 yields 3.0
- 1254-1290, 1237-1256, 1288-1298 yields -4.3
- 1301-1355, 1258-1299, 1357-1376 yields 0.6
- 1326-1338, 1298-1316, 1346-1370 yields -0.5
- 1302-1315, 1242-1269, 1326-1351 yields 1.6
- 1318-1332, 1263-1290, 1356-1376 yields 0.7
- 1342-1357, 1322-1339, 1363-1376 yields -1.4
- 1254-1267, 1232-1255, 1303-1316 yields -0.2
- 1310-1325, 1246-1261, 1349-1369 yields 1.5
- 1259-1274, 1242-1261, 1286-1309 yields -1.0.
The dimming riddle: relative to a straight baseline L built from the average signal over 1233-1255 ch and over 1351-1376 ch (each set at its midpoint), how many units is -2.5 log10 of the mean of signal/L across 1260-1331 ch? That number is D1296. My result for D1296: 0.12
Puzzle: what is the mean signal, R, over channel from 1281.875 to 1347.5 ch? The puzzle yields 63.3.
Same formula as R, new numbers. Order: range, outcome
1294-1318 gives 57.1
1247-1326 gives 64.4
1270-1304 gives 60.8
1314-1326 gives 65.4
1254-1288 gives 69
